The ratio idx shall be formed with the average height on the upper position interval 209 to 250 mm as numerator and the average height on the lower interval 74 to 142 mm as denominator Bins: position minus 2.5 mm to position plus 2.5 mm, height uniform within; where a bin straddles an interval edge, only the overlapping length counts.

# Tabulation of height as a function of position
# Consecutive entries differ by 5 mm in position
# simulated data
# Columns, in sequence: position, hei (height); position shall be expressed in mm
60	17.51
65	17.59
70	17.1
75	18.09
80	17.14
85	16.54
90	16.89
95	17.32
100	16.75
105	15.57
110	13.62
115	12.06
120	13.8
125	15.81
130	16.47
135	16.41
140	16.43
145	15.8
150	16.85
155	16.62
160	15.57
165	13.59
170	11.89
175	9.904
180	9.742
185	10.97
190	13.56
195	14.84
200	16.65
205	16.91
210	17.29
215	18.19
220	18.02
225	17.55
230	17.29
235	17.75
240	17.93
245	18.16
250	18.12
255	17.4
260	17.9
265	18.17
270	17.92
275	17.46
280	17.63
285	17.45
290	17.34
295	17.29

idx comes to 1.12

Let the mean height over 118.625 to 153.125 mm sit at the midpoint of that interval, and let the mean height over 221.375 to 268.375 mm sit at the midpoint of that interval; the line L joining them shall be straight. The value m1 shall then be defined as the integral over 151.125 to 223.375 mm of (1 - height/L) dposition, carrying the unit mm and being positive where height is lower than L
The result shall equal 9.7 mm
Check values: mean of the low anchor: 16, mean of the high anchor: 17.8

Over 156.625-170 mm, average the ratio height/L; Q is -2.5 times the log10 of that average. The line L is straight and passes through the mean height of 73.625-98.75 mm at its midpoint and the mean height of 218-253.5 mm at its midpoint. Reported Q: 0.225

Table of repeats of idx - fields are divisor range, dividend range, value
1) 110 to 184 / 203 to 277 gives 1.24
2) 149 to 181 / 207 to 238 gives 1.31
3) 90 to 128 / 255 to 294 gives 1.17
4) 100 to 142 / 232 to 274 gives 1.18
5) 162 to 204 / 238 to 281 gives 1.39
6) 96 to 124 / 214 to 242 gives 1.22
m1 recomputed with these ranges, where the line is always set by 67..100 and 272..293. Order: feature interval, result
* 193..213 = 1.0 mm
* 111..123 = 2.8 mm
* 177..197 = 6.0 mm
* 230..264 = -0.8 mm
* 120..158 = 2.4 mm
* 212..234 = -0.5 mm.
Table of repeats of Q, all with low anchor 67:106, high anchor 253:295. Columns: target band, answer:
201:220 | 0.00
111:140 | 0.15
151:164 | 0.09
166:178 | 0.47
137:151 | 0.06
